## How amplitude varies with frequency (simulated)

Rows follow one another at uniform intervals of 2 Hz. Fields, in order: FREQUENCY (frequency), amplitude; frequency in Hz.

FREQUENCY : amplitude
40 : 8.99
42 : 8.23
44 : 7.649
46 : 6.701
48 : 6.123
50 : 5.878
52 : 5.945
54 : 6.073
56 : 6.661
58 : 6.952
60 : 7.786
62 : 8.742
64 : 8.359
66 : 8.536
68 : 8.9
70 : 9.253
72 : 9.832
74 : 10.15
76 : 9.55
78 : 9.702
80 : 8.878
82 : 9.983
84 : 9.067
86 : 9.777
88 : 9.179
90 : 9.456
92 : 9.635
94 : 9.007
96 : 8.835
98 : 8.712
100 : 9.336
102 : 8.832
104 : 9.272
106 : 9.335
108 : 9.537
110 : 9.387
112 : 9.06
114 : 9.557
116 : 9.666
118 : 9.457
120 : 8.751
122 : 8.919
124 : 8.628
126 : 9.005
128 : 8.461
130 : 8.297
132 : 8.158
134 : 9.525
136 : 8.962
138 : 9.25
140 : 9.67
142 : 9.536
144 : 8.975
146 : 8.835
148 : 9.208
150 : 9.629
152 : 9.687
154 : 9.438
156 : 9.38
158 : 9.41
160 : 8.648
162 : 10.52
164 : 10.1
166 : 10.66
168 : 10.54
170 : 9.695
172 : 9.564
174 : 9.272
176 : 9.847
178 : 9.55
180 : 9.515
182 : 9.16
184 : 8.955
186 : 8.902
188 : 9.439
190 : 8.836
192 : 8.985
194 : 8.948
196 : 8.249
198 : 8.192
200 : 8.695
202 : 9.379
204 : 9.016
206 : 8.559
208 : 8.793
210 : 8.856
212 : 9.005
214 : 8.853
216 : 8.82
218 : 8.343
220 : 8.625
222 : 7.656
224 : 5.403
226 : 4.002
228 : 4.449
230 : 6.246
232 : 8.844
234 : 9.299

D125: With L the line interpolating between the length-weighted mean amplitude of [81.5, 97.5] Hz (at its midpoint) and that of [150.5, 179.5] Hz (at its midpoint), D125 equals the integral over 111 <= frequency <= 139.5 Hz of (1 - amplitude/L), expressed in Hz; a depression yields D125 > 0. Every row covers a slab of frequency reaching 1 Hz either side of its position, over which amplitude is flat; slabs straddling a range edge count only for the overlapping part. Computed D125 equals 1.6 Hz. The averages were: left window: 9.33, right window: 9.73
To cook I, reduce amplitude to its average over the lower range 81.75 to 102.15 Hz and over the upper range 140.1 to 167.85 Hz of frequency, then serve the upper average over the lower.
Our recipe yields 1.04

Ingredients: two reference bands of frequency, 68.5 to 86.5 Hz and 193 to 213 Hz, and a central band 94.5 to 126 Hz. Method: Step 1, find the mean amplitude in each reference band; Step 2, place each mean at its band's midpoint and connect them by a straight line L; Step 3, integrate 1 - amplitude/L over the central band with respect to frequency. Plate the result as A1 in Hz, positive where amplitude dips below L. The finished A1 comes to 0.68 Hz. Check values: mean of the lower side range 9.55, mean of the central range 9.15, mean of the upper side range 8.77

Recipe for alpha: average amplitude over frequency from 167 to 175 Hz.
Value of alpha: 9.77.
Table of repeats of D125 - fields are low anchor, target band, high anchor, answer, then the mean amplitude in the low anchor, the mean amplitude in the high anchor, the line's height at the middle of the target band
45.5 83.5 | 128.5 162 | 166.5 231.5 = -3.3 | 8.14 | 8.53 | 8.37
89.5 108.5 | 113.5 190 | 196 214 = -3.0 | 9.18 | 8.78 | 8.98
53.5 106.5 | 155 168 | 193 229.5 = -2.4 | 8.9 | 7.97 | 8.32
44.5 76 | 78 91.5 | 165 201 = -2.2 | 7.78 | 9.28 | 8.08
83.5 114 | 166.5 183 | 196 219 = -1.4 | 9.24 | 8.75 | 8.9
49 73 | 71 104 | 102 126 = -3.5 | 7.74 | 9.21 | 8.48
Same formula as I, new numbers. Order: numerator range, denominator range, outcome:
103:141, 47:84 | 1.11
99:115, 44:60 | 1.43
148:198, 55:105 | 1.05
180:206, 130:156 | 0.97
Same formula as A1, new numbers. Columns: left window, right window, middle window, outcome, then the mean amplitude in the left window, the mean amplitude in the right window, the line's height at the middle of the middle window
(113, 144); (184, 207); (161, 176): -1.9 Hz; 9.05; 8.84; 8.93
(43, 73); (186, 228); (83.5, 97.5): -2.8 Hz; 7.56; 8.25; 7.71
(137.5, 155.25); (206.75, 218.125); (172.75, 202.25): -0.1 Hz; 9.36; 8.81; 9.02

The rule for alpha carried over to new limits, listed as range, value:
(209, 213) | 8.93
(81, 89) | 9.5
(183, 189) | 9.1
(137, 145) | 9.36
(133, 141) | 9.35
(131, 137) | 8.88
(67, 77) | 9.54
